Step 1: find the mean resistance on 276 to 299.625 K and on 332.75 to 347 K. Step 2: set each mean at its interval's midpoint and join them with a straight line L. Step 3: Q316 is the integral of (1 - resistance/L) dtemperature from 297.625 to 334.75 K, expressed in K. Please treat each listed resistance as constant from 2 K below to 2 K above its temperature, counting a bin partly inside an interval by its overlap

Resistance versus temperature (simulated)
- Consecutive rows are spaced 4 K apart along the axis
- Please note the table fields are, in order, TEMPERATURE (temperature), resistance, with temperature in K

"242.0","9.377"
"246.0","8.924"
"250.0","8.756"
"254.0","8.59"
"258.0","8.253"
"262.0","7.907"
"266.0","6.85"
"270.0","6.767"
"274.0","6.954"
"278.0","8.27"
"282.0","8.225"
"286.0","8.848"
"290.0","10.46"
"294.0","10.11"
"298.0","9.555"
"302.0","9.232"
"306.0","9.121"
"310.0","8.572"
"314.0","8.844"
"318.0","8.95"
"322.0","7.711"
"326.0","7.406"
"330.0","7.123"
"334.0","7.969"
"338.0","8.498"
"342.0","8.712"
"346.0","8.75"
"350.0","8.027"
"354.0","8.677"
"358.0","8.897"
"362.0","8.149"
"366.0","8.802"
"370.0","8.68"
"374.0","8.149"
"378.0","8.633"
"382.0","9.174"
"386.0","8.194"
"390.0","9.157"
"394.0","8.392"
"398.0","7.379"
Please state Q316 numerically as 1.8 K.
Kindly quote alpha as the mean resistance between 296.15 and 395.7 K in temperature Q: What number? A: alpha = 8.53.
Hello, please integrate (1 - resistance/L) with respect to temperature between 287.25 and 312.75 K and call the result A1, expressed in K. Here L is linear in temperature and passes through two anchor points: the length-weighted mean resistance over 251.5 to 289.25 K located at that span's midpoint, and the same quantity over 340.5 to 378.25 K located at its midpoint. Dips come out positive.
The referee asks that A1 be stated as -4.2 K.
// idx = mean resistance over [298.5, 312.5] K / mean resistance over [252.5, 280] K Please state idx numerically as 1.18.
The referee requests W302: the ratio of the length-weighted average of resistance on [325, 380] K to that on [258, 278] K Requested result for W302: 1.13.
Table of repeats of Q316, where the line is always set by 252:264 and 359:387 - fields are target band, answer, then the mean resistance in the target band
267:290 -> 0.9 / 8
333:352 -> 0.2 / 8.41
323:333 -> 1.3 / 7.38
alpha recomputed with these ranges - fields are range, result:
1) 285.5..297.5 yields 9.89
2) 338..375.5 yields 8.54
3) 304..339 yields 8.24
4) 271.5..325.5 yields 8.78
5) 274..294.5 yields 8.9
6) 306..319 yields 8.83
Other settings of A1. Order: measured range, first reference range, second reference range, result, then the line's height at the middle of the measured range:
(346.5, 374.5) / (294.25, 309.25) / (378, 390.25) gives 1.3 K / 8.93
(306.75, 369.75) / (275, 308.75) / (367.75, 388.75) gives 3.4 K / 8.85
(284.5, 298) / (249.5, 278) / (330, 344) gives -3.3 K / 7.9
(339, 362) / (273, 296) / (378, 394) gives 0.6 K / 8.81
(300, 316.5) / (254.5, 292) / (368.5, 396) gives -1.4 K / 8.26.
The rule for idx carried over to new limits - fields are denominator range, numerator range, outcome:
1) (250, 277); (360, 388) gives 1.11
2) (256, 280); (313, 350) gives 1.09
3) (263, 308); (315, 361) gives 0.96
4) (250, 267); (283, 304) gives 1.19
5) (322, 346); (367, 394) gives 1.08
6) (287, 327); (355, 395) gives 0.96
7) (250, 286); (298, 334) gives 1.07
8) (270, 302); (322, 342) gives 0.89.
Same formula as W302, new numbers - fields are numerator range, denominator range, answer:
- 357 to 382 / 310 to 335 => 1.07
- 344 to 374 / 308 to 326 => 1.02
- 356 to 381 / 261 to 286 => 1.13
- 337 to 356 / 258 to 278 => 1.16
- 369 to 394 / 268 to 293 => 1.04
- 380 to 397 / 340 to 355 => 1.01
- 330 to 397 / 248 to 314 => 0.99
